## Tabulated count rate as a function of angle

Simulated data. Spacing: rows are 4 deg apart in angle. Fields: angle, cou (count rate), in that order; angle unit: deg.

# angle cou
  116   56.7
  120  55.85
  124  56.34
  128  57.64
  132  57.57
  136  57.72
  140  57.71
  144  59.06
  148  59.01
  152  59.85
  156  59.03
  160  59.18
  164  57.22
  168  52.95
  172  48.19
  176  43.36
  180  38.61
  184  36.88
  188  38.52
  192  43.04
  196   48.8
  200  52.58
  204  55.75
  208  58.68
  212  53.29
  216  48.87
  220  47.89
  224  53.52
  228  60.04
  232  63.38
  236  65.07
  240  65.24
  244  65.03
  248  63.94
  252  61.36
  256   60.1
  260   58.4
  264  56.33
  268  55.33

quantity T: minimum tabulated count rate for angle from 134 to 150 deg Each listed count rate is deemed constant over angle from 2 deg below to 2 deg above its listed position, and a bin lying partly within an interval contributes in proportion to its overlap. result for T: 57.71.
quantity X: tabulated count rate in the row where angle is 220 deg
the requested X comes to 47.89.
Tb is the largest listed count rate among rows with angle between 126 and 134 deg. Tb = 57.64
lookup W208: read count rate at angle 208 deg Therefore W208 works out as 58.68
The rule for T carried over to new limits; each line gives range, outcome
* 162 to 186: 36.88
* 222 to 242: 53.52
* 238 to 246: 65.03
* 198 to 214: 52.58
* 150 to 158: 59.03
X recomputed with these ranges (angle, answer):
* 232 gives 63.38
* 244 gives 65.03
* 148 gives 59.01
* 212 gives 53.29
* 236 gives 65.07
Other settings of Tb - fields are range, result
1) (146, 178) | 59.85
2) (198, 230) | 60.04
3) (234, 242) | 65.24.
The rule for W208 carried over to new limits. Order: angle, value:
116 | 56.7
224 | 53.52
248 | 63.94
